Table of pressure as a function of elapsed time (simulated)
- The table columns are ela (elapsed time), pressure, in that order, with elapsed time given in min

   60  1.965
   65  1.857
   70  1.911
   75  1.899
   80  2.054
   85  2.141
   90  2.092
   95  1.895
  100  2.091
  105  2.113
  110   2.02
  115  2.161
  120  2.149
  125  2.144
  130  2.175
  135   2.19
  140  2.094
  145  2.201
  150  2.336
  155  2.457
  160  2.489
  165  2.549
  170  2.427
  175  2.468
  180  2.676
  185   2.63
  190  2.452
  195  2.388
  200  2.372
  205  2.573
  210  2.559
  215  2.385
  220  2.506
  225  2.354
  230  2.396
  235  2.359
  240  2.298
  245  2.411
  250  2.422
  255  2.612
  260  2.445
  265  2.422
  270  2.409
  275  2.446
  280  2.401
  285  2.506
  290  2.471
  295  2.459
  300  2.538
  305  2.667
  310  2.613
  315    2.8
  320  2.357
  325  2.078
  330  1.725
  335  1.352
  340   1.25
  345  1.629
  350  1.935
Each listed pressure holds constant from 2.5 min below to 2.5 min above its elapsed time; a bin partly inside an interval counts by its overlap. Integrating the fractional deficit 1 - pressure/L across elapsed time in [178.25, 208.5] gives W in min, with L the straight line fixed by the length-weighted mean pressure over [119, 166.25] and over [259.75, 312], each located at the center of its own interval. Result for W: -2.1 min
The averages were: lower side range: 2.28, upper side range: 2.49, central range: 2.51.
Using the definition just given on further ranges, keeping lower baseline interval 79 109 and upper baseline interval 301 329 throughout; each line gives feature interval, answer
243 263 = -1.0 min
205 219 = -1.3 min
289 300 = -0.2 min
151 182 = -4.3 min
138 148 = 0.0 min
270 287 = -0.3 min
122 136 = -0.3 min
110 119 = -0.1 min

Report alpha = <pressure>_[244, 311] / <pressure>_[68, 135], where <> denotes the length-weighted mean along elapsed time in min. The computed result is 1.2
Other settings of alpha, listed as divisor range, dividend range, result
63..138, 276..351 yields 1.07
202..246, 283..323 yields 1.05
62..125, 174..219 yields 1.23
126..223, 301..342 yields 0.88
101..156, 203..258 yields 1.12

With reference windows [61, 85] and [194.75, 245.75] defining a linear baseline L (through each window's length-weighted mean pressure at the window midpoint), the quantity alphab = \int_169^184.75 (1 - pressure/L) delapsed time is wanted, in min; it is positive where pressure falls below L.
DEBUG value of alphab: -1.8 min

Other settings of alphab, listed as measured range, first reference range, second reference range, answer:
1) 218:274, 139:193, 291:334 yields -0.4 min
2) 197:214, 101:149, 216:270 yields -1.1 min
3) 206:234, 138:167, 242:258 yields -0.1 min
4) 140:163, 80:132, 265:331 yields -1.8 min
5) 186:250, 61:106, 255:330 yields -3.8 min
